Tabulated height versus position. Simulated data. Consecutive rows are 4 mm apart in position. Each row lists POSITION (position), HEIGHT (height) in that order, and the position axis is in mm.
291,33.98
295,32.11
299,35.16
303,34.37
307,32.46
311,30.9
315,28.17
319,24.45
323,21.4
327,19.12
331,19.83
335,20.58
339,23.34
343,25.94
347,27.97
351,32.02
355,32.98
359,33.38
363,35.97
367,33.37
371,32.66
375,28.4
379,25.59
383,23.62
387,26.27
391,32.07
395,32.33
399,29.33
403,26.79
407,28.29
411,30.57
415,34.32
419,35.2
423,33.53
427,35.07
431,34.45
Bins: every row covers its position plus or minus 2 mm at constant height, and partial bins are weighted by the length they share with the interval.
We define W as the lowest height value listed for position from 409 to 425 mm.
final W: 30.57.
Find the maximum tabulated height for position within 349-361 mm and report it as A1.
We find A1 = 33.38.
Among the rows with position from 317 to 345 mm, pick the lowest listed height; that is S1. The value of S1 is 19.12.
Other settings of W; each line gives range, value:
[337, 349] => 23.34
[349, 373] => 32.02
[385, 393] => 26.27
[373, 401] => 23.62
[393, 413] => 26.79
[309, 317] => 28.17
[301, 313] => 30.9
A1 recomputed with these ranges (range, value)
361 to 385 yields 35.97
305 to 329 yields 32.46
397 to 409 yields 29.33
